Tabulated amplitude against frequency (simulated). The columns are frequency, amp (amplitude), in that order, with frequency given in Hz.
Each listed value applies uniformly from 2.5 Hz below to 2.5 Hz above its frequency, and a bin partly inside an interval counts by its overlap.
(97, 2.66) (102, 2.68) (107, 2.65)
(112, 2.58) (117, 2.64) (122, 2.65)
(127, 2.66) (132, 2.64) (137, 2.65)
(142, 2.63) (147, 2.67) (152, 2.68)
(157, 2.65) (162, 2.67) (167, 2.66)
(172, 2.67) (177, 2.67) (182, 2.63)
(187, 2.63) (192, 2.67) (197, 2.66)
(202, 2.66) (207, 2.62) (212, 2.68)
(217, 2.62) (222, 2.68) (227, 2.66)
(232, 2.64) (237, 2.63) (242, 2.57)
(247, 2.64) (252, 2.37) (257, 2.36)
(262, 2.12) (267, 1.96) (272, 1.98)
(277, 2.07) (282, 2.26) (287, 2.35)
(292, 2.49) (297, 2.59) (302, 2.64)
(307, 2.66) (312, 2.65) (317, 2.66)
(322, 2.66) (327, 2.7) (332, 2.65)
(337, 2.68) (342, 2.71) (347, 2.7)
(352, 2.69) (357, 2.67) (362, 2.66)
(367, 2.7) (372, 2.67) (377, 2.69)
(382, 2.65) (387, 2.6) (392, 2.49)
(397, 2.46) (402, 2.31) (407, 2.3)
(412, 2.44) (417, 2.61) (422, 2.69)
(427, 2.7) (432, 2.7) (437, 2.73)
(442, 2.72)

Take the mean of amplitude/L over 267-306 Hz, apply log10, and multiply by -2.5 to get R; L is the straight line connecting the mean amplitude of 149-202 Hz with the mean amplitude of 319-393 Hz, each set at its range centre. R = 0.15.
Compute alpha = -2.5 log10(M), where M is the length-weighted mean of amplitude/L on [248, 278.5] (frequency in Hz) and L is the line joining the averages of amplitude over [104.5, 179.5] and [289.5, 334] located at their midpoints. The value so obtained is 0.21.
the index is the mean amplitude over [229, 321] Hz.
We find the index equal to 2.43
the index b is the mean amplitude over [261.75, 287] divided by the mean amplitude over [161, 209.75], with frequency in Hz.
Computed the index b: 0.79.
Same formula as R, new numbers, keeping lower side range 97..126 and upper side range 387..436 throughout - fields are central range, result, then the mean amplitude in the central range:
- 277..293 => 0.120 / 2.31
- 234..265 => 0.064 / 2.44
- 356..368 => -0.051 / 2.67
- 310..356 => -0.048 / 2.68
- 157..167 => -0.016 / 2.66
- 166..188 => -0.014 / 2.65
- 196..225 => -0.019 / 2.65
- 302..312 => -0.034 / 2.65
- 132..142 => -0.004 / 2.64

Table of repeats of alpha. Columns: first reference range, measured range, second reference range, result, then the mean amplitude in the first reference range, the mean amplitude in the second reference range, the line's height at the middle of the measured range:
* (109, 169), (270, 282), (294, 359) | 0.27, 2.65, 2.66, 2.66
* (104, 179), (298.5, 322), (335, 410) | -0.02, 2.65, 2.6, 2.61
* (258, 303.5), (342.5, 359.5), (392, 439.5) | -0.12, 2.27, 2.55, 2.41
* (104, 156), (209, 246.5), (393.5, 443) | -0.01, 2.65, 2.56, 2.62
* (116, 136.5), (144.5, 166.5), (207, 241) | -0.01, 2.65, 2.65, 2.65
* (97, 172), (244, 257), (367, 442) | 0.06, 2.65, 2.58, 2.62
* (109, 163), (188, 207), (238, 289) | -0.08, 2.65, 2.28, 2.47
